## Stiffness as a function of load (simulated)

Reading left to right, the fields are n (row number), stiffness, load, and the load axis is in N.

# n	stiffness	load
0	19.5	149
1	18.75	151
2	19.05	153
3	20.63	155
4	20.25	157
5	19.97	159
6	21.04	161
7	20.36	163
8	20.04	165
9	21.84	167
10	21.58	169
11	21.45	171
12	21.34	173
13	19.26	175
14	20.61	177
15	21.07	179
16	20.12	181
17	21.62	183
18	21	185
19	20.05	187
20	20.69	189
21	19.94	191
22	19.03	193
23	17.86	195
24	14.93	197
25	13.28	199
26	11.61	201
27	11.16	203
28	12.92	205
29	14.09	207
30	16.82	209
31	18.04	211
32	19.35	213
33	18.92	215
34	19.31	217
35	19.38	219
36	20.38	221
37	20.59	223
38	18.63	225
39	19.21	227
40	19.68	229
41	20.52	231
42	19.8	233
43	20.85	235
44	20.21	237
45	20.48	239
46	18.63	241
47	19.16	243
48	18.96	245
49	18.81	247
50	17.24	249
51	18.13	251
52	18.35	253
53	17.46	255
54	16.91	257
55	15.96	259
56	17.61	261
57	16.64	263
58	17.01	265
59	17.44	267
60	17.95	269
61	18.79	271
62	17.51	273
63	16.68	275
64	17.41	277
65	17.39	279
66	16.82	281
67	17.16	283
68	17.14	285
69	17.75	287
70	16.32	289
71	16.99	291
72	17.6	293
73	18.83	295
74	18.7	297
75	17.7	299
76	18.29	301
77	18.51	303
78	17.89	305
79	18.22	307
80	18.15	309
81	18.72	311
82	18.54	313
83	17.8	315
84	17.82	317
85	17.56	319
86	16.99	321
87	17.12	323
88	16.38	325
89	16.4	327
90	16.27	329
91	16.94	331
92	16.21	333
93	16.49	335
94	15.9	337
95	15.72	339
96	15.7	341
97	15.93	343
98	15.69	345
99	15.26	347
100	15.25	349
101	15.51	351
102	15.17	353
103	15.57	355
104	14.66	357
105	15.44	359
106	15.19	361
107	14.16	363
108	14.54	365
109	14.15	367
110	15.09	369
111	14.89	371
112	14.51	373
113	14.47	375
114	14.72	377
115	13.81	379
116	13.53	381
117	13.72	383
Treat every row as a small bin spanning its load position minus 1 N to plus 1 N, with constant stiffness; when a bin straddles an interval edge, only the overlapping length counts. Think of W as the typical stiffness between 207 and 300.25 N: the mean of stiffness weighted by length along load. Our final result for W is 18.2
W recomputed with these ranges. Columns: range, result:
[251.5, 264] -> 17.2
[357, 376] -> 14.7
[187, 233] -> 17.7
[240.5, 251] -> 18.5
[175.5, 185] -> 20.8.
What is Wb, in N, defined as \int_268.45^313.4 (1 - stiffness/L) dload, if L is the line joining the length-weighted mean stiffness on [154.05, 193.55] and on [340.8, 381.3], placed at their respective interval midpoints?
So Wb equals -1.94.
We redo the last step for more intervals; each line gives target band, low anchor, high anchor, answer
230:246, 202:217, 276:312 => -3.0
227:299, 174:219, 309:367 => -4.3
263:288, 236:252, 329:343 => 0.8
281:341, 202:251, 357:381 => -4.4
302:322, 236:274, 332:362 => -1.8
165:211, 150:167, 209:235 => 3.5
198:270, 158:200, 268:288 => 2.6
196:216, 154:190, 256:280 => 4.5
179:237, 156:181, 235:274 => 3.6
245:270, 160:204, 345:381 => -0.3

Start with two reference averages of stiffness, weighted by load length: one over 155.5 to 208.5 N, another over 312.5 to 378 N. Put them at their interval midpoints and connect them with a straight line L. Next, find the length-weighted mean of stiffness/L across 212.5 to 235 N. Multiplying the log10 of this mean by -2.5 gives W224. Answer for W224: -0.098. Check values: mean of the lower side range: 18.7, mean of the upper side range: 15.8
